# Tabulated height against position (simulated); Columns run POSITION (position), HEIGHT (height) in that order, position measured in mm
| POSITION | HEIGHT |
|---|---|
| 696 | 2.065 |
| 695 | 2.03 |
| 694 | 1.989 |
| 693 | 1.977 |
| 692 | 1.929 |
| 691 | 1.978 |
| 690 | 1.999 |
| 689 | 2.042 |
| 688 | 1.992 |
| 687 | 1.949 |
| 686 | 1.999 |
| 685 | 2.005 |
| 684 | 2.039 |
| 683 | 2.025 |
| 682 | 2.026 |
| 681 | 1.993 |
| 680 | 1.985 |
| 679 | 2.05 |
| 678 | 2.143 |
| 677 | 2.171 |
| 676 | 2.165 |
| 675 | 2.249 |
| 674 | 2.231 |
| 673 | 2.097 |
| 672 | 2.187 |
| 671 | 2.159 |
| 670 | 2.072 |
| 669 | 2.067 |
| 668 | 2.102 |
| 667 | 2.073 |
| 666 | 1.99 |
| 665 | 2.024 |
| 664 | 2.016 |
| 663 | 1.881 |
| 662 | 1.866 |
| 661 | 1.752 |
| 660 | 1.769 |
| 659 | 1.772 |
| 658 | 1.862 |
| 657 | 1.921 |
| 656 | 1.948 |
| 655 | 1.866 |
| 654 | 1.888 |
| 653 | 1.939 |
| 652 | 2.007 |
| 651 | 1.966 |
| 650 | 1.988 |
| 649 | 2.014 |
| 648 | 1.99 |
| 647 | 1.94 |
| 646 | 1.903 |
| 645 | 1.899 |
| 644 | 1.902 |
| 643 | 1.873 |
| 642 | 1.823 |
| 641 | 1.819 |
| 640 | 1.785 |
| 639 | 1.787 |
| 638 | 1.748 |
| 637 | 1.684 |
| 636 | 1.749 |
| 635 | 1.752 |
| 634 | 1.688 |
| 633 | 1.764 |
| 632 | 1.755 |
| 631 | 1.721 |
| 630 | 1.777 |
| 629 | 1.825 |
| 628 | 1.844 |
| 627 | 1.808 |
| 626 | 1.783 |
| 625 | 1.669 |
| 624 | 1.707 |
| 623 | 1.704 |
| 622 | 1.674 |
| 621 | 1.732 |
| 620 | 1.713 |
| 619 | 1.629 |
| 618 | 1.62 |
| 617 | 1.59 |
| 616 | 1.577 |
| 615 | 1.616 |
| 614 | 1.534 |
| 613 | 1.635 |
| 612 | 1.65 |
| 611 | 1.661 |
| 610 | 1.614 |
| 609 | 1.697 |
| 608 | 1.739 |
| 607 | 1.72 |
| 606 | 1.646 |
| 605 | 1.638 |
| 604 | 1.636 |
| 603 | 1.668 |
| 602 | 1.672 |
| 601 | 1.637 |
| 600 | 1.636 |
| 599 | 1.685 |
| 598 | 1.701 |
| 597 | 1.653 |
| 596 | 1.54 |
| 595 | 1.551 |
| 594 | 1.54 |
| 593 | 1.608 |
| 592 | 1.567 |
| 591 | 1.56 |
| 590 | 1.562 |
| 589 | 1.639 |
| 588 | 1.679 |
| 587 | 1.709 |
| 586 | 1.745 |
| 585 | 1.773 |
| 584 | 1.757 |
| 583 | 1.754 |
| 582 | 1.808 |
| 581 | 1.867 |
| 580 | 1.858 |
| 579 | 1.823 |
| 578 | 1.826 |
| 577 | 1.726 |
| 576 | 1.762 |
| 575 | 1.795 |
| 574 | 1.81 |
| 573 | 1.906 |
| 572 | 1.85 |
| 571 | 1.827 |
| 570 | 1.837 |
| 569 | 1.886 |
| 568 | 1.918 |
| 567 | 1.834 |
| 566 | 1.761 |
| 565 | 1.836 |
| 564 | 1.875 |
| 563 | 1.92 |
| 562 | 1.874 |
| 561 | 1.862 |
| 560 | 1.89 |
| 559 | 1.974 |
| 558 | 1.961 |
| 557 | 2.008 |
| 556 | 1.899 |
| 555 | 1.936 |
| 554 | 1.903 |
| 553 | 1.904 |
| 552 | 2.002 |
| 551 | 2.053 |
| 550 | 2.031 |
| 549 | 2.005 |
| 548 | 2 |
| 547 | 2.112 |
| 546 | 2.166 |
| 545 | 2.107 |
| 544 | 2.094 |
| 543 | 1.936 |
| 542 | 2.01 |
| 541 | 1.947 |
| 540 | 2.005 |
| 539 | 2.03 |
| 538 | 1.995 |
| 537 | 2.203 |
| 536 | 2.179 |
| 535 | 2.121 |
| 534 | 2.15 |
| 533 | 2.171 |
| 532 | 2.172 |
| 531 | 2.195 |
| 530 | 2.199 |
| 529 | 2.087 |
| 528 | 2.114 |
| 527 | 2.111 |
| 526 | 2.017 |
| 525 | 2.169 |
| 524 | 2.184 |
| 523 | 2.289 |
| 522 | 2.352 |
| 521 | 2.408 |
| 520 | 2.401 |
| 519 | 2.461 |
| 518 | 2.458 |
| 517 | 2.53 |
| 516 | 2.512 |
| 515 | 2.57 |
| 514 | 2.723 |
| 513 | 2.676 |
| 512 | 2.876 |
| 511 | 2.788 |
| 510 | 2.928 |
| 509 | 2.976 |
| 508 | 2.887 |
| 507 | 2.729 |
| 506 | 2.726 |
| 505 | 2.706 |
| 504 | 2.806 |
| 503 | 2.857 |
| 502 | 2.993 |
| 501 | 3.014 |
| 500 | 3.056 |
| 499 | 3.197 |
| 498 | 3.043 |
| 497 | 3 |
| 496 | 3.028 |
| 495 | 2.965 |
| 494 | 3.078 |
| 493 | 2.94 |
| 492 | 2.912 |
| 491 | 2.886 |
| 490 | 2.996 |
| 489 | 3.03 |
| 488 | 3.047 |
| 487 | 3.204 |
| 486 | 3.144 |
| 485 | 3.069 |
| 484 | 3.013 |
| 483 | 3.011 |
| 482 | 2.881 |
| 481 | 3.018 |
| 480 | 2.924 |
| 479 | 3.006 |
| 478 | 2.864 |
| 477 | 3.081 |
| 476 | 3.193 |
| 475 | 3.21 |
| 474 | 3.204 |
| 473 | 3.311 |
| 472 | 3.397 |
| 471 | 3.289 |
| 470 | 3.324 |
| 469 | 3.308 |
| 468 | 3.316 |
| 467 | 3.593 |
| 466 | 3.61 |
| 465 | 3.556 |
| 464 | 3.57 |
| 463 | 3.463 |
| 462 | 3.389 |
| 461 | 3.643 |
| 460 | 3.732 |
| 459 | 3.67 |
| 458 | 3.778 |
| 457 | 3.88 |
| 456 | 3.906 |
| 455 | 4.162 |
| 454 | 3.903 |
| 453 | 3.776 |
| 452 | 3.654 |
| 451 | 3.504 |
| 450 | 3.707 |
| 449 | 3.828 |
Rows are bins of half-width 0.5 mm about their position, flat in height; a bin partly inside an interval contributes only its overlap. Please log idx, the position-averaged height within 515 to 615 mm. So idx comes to 1.91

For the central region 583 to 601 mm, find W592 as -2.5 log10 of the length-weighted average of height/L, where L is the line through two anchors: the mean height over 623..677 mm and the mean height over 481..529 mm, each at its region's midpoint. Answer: 0.34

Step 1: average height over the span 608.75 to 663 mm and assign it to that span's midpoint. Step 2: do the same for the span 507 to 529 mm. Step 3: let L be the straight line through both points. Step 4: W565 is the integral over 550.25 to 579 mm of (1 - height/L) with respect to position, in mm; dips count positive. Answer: 4.3 mm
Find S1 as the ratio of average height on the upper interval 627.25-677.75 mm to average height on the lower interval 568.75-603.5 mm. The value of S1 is 1.1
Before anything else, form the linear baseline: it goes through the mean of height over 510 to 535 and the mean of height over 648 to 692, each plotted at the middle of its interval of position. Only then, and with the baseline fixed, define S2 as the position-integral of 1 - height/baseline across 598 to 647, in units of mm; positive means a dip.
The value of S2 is 9.27 mm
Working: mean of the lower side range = 2.37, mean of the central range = 1.72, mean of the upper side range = 2.01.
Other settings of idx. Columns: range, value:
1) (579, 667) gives 1.76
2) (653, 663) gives 1.86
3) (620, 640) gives 1.75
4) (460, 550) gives 2.73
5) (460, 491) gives 3.22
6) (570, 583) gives 1.82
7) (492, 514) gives 2.91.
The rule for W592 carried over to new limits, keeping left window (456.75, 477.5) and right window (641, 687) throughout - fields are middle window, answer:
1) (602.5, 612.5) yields 0.399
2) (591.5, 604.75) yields 0.459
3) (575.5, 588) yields 0.411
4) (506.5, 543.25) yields 0.279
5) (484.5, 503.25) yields 0.077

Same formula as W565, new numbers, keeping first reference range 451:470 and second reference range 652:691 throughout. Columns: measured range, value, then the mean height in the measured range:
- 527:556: 9.2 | 2.06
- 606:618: 4.0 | 1.64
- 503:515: 1.7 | 2.79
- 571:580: 3.1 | 1.82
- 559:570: 3.8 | 1.87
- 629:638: 2.2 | 1.74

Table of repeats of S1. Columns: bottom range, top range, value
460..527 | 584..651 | 0.58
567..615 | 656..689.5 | 1.18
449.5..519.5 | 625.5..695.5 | 0.62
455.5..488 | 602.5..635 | 0.51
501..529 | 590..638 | 0.65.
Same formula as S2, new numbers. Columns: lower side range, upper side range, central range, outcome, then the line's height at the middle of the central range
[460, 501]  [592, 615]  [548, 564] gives 2.0 mm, 2.23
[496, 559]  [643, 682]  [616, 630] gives 2.6 mm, 2.1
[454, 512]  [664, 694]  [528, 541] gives 3.5 mm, 2.89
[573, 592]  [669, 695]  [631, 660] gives 1.3 mm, 1.94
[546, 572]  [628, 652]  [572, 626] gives 5.7 mm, 1.88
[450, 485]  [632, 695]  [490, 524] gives 3.8 mm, 3.12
